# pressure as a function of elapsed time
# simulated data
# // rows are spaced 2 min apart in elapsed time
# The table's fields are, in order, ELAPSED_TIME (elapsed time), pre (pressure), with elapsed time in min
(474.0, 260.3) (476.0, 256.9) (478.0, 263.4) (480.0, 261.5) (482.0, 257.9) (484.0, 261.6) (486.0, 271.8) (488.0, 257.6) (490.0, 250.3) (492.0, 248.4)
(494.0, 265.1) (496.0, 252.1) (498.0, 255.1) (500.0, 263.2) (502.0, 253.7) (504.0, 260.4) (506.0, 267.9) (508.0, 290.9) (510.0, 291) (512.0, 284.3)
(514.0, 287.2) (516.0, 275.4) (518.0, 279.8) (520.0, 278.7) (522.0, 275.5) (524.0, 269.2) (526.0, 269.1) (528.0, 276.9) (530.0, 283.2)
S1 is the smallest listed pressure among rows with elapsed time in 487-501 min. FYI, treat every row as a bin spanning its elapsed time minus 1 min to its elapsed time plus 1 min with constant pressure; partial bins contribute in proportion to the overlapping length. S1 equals 248.4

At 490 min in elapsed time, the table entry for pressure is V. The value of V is 250.3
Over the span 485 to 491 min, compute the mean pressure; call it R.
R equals 260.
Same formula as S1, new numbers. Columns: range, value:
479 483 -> 257.9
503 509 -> 260.4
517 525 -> 269.2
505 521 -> 267.9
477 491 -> 250.3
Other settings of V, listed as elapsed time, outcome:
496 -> 252.1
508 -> 290.9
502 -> 253.7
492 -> 248.4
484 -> 261.6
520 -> 278.7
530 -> 283.2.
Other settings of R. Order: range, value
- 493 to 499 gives 257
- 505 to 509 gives 279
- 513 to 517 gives 281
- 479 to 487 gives 263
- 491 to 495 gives 257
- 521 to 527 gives 271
